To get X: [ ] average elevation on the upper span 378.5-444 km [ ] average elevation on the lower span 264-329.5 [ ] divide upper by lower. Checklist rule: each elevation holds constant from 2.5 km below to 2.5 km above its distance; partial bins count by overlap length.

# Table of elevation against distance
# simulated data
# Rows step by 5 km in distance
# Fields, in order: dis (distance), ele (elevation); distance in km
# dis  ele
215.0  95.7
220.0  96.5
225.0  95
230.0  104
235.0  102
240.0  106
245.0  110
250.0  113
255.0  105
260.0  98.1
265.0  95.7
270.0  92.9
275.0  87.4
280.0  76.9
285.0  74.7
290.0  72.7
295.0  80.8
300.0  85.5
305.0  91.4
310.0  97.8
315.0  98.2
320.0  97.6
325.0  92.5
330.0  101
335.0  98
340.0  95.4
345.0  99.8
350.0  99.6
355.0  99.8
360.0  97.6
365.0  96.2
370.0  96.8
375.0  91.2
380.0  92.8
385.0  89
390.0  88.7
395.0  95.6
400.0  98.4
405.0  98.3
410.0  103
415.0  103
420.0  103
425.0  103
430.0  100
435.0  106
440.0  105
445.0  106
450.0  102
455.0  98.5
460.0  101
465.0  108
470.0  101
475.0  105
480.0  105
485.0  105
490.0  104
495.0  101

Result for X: 1.12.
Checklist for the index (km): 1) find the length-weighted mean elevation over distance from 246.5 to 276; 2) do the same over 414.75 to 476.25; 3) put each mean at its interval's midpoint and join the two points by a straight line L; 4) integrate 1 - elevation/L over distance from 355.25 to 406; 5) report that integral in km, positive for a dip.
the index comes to 3.65 km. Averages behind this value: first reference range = 99.6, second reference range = 103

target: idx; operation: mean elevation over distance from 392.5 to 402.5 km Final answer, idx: 97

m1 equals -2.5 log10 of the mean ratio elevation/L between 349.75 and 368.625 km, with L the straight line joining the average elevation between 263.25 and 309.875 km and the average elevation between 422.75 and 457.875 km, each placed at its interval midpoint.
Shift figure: -0.05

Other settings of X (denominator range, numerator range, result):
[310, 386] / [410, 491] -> 1.07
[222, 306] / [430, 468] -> 1.11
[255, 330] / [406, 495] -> 1.15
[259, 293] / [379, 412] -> 1.12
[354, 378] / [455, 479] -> 1.08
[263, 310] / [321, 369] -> 1.15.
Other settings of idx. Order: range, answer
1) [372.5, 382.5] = 92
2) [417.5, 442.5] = 103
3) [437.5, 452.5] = 104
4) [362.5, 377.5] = 94.7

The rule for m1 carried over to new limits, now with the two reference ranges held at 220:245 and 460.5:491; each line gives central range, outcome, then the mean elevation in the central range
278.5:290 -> 0.34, 75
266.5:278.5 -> 0.15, 89.5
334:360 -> 0.05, 98.5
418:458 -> 0.01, 103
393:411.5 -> 0.05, 98.7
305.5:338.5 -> 0.06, 97.1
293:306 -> 0.20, 85.5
